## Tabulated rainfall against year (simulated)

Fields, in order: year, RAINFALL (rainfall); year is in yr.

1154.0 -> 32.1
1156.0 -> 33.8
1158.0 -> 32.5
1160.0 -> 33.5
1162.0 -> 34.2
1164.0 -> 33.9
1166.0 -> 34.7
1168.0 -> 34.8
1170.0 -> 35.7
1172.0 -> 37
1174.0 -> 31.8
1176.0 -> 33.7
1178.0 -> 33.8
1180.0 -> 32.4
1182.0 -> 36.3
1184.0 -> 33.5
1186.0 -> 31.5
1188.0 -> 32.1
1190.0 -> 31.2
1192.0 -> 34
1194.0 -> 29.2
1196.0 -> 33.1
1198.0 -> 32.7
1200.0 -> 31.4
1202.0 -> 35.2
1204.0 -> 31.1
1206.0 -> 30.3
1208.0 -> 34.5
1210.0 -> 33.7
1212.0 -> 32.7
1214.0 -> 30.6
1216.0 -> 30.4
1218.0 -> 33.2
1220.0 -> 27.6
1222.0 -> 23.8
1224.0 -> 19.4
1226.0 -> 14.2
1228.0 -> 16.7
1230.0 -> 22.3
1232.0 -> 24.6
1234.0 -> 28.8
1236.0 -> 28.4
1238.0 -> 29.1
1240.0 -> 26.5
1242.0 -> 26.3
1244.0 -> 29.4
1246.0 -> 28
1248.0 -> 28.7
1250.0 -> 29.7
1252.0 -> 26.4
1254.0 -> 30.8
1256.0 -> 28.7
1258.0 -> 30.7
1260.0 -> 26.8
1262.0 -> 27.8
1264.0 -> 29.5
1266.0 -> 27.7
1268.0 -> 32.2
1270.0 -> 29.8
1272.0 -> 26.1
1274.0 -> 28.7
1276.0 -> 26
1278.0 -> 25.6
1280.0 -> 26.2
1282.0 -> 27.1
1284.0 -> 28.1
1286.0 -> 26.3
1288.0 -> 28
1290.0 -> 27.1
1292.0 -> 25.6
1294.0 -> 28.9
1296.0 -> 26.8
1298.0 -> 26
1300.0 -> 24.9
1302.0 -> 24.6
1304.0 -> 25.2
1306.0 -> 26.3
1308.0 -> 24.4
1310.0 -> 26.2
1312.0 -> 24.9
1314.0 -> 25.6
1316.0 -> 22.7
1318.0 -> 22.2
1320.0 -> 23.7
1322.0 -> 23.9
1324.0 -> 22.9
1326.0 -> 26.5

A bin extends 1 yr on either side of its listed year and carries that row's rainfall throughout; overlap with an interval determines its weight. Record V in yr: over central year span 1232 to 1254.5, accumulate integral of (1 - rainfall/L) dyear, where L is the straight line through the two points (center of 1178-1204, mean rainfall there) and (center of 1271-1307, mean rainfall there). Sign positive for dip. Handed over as 1.0 yr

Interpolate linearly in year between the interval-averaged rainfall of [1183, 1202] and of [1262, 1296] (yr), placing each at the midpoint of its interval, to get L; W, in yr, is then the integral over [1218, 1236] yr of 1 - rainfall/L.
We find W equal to 4.31 yr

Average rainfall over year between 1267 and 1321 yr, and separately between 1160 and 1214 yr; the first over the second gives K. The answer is 0.79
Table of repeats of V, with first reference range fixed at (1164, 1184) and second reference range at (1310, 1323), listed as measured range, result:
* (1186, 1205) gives 0.4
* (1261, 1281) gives -0.5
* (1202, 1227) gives 2.2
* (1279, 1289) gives -0.3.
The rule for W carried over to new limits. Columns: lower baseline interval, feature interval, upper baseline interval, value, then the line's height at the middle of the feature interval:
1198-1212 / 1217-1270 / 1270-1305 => 5.1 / 29.9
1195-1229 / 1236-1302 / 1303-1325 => -3.5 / 26.3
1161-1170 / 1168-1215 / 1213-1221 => -0.7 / 32.5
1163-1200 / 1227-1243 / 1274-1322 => 2.4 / 29.9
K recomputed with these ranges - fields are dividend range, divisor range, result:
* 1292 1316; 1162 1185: 0.75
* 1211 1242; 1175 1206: 0.79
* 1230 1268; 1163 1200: 0.84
